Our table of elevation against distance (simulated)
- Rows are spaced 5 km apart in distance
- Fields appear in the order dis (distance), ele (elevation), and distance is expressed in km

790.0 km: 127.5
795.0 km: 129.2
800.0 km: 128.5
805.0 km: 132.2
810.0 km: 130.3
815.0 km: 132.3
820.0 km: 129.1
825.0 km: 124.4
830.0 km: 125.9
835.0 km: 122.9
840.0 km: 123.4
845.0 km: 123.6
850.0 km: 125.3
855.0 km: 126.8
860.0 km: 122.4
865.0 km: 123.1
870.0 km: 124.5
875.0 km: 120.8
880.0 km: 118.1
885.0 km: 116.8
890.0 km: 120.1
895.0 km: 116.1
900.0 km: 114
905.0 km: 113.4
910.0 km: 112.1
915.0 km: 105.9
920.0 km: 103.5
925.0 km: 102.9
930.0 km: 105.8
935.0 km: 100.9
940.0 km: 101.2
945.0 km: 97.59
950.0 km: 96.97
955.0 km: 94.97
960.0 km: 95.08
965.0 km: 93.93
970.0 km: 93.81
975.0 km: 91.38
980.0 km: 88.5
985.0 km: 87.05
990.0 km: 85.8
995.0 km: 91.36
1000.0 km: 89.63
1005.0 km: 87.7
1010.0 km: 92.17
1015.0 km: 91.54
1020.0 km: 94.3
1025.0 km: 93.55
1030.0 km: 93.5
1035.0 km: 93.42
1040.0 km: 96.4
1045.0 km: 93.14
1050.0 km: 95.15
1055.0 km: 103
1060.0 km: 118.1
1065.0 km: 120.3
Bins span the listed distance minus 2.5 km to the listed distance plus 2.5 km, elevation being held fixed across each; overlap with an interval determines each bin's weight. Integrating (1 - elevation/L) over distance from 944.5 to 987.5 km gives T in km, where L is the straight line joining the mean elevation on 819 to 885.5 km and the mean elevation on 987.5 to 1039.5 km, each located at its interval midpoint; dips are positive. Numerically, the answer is 3.4 km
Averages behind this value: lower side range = 123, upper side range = 91.5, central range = 93.1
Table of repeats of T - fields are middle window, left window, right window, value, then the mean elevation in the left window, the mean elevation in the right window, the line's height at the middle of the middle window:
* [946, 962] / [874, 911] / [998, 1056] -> 1.5 km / 116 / 93.4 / 106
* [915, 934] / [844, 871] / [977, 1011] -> 0.5 km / 124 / 88.8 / 107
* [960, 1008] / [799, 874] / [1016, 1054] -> 5.8 km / 126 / 94.5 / 103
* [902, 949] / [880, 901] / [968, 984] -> 0.7 km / 117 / 90.8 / 106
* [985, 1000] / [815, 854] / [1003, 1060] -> 1.9 km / 125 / 95.1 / 101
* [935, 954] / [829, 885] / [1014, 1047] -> 1.7 km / 123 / 93.8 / 108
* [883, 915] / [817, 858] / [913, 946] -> -1.3 km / 125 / 103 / 110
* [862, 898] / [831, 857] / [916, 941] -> -1.4 km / 124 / 103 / 115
